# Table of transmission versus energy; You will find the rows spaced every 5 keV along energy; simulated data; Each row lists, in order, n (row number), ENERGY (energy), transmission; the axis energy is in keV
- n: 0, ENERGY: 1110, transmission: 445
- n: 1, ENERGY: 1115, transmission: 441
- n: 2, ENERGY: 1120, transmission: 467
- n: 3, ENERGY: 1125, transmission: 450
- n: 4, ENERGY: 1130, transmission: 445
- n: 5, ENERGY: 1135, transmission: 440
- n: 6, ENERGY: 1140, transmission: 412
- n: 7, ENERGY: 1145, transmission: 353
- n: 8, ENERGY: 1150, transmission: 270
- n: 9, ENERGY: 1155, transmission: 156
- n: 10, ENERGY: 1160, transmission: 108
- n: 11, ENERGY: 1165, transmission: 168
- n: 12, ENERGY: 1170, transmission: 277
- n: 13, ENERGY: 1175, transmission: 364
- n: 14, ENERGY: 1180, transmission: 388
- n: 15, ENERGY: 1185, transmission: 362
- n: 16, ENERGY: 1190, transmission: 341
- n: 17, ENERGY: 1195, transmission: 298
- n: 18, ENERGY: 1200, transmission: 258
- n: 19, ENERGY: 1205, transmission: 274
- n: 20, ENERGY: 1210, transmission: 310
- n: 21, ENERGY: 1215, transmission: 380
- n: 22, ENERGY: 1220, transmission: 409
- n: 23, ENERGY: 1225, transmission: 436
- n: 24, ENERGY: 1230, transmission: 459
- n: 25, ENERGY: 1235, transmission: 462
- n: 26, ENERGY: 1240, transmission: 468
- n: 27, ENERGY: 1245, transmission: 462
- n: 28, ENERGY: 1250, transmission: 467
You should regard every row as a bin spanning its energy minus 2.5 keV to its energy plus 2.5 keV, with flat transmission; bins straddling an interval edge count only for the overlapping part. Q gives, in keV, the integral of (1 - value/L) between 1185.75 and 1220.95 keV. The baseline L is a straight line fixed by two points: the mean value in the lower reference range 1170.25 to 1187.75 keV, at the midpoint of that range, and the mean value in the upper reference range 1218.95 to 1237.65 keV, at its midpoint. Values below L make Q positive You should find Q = 6.9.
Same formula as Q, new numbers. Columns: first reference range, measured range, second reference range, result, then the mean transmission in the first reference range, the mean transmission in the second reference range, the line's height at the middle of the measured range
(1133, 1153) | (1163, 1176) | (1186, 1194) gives 3.16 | 362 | 337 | 348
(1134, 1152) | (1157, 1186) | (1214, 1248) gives 8.98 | 366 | 442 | 390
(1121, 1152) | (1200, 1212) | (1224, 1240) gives 4.27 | 400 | 456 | 441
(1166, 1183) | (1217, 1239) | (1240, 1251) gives -0.52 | 328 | 465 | 431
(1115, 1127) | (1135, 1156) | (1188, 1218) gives 4.57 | 455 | 311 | 412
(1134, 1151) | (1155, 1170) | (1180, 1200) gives 8.03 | 371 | 331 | 354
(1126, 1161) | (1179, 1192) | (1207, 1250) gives 0.44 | 327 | 424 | 375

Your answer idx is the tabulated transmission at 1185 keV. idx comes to 362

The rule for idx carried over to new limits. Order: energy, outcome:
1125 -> 450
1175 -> 364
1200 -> 258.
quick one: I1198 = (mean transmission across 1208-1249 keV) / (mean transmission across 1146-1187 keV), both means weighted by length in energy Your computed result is 1.6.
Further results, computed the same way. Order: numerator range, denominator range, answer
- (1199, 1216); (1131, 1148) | 0.75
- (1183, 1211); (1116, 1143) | 0.69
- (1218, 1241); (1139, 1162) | 1.76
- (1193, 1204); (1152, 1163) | 1.98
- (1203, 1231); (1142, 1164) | 1.69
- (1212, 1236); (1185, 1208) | 1.41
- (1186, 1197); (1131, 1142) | 0.76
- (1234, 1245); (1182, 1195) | 1.36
